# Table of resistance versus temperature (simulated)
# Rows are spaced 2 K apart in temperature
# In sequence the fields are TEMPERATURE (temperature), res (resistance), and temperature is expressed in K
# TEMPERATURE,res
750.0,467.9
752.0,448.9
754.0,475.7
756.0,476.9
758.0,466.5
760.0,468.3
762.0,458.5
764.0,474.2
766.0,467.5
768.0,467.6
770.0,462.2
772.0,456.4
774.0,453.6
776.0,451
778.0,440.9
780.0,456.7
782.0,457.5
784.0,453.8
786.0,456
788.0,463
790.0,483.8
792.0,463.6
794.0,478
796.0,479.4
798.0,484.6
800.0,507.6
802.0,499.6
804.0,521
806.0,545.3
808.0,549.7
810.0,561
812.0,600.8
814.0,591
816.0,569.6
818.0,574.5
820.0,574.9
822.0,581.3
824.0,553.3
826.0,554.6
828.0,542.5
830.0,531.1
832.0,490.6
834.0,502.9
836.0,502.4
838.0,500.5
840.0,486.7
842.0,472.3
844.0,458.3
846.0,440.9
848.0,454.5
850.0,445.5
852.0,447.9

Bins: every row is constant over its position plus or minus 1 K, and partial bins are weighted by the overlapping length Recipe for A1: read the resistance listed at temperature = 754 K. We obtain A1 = 475.7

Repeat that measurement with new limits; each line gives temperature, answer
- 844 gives 458.3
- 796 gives 479.4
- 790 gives 483.8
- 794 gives 478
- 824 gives 553.3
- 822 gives 581.3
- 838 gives 500.5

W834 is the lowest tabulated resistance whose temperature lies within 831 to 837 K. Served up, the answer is 490.6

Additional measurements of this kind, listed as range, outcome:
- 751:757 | 448.9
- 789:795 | 463.6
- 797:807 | 484.6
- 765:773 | 456.4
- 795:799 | 479.4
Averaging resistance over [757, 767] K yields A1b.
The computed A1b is 467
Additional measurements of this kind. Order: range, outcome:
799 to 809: 525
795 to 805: 498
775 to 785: 452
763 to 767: 471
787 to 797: 474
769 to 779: 453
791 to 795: 471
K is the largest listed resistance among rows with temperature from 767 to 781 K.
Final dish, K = 467.6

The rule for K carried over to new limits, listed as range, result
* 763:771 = 474.2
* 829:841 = 531.1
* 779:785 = 457.5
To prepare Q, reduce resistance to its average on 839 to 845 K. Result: 472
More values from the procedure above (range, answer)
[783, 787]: 455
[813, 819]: 578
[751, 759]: 467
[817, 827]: 568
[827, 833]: 521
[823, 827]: 554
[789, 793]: 474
